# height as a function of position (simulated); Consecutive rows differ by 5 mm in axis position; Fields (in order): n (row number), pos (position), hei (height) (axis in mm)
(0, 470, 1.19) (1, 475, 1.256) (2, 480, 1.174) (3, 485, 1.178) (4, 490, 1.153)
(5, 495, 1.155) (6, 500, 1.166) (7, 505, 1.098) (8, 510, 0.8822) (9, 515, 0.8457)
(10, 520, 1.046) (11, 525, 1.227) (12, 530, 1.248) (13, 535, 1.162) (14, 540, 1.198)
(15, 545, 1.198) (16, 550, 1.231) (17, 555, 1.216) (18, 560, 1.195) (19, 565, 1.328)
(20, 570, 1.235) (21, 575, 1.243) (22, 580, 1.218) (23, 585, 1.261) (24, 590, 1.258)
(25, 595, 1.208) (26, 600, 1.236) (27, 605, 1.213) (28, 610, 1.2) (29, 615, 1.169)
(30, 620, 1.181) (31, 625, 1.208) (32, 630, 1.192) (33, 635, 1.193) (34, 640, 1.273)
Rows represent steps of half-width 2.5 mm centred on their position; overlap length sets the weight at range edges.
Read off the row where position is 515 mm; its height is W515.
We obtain 0.8457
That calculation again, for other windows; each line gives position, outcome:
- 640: 1.273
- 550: 1.231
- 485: 1.178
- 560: 1.195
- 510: 0.8822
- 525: 1.227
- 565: 1.328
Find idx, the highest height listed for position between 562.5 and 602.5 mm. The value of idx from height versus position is 1.328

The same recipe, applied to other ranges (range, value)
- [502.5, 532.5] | 1.248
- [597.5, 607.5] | 1.236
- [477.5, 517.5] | 1.178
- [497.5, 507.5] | 1.166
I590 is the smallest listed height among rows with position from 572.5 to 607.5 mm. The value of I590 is 1.208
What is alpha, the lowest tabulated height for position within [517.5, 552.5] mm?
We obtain 1.046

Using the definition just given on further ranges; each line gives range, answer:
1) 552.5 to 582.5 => 1.195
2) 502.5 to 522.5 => 0.8457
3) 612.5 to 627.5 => 1.169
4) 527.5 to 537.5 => 1.162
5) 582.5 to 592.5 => 1.258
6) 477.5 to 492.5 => 1.153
